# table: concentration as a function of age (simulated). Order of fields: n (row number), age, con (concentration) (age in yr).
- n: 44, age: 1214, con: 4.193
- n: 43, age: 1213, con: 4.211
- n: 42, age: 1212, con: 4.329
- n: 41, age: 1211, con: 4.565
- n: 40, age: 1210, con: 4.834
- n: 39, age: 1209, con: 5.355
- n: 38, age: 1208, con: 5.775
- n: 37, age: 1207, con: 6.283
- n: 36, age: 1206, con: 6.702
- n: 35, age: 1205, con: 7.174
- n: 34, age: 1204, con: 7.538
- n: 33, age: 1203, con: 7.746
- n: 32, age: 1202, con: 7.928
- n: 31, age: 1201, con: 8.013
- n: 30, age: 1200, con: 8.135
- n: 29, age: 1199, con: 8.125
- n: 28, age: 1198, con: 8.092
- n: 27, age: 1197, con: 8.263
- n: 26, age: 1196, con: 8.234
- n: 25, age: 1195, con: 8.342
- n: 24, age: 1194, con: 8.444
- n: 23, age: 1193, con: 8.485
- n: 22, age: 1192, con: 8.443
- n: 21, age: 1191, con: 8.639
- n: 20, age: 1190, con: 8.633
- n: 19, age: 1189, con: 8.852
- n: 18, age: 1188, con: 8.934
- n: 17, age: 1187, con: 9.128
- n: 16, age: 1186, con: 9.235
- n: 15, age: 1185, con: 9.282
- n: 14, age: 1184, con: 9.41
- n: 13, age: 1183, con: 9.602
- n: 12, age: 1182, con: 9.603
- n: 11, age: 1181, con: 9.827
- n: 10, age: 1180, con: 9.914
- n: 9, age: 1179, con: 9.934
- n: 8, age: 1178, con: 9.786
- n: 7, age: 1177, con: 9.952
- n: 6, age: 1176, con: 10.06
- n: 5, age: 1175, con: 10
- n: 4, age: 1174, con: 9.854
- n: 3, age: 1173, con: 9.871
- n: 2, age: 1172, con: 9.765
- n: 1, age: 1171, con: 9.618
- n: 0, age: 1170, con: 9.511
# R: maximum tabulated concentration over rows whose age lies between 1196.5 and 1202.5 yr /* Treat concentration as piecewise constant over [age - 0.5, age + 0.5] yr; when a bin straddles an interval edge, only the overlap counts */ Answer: 8.263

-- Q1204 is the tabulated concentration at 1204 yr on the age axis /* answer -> 7.538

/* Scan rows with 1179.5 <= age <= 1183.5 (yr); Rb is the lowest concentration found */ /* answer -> 9.602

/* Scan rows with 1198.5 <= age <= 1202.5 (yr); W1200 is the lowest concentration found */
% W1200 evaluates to 7.928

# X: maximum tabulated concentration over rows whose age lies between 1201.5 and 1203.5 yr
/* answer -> 7.928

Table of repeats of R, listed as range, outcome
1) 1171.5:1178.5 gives 10.06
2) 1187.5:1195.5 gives 8.934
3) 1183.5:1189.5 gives 9.41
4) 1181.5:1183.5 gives 9.603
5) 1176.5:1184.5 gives 9.952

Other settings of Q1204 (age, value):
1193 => 8.485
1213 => 4.211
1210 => 4.834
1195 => 8.342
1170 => 9.511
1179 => 9.934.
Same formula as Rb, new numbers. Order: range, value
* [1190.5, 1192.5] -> 8.443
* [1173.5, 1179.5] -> 9.786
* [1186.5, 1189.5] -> 8.852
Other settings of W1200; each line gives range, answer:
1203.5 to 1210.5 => 4.834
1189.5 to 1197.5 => 8.234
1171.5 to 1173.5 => 9.765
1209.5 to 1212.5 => 4.329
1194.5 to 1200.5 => 8.092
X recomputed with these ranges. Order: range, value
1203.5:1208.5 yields 7.538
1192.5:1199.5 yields 8.485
